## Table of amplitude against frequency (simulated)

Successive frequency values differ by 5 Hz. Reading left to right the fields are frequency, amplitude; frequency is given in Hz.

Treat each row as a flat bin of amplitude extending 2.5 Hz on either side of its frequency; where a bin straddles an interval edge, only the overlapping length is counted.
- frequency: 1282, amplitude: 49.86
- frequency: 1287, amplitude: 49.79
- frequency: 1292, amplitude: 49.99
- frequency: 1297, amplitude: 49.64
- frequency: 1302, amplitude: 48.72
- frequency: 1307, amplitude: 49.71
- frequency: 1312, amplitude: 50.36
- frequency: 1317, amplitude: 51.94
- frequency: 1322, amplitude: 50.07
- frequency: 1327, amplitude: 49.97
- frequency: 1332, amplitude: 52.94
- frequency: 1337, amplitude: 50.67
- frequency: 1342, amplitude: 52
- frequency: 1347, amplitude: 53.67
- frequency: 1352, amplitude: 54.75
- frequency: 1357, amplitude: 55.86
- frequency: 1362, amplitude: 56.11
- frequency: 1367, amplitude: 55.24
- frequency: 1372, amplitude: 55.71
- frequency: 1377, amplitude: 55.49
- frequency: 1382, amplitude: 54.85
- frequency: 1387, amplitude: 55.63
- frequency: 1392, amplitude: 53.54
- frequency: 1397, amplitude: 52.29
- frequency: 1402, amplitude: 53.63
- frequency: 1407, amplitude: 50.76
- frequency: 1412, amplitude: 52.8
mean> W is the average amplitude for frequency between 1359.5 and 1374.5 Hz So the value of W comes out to 55.7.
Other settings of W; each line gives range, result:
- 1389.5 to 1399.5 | 52.9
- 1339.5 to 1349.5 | 52.8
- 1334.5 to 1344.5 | 51.3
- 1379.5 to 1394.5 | 54.7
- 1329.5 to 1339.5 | 51.8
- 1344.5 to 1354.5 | 54.2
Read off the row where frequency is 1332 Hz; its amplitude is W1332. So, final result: 52.94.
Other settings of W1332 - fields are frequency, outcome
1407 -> 50.76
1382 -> 54.85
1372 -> 55.71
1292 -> 49.99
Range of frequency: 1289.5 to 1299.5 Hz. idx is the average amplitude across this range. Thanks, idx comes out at 49.8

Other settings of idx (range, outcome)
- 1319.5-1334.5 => 51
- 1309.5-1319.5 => 51.1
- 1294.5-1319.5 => 50.1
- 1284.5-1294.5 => 49.9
